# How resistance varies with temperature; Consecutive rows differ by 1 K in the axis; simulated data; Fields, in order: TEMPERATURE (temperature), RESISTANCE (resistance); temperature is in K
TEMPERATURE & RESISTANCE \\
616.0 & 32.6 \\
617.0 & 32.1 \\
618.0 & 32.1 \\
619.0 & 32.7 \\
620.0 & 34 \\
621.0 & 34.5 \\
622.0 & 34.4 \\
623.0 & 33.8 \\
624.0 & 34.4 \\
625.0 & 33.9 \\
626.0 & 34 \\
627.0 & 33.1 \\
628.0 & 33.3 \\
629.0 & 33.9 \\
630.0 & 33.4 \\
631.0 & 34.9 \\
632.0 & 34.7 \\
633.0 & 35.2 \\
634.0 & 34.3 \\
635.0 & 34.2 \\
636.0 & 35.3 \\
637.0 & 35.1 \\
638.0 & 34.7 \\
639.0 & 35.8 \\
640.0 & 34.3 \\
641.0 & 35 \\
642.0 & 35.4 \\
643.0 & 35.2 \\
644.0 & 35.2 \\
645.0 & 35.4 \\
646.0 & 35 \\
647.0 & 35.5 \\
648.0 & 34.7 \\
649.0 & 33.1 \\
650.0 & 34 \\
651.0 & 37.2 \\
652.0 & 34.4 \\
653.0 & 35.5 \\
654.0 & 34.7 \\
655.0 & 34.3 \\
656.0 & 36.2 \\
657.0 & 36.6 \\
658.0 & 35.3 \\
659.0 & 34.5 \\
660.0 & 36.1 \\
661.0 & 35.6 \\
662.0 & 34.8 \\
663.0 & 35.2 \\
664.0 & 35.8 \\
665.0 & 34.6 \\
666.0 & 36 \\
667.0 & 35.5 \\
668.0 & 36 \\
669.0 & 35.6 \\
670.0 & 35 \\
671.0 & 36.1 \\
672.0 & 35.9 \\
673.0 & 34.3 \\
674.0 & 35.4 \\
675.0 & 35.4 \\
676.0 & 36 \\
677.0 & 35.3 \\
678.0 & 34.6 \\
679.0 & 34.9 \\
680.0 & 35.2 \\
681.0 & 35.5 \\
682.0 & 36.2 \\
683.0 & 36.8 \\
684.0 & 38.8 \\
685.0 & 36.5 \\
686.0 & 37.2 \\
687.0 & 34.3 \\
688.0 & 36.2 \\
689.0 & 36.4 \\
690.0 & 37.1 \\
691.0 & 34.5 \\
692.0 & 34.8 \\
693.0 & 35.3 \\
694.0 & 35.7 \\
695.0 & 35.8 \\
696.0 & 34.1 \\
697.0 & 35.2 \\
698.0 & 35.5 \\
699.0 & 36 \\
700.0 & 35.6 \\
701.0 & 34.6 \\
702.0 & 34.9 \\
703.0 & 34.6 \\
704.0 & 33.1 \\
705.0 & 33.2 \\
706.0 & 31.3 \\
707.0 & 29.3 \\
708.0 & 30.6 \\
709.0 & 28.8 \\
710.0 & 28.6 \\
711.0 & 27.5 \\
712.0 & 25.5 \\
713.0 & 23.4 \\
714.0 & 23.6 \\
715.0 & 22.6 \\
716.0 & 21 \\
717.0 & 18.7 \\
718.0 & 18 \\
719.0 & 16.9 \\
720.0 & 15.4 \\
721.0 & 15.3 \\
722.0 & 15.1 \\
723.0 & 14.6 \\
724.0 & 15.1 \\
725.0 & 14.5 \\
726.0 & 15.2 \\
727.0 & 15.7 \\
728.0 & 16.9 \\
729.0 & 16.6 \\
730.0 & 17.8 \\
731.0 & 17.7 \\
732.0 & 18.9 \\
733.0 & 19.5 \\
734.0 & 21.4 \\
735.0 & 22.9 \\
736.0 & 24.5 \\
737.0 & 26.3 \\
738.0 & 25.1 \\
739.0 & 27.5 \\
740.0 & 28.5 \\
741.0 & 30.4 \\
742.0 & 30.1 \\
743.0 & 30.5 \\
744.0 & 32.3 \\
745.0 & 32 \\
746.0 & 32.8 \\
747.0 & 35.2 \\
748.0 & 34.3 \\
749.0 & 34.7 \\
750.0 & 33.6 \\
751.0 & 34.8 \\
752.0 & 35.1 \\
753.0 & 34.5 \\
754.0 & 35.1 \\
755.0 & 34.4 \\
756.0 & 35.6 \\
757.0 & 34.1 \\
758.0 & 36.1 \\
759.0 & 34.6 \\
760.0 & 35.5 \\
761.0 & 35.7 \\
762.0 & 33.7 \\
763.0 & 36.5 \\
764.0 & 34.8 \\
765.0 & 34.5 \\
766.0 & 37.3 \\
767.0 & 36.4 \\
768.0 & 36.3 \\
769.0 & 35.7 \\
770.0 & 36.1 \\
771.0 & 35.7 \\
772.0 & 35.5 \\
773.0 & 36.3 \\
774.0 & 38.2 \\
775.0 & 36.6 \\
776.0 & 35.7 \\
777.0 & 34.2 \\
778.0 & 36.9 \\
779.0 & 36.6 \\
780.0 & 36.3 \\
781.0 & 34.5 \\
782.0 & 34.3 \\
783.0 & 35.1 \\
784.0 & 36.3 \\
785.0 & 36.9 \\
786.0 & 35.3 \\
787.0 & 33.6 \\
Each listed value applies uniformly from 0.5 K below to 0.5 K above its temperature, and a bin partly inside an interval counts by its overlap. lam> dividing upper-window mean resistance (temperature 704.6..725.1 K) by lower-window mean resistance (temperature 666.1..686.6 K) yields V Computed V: 0.63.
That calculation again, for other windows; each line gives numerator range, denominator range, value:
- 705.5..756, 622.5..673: 0.72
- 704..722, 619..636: 0.71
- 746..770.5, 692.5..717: 1.14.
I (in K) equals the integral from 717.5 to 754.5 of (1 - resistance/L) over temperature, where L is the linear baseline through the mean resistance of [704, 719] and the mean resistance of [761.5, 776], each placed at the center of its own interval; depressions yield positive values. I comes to 7.4 K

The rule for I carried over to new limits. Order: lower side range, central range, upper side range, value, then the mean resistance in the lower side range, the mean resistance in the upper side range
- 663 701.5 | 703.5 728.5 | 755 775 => 9.6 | 35.6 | 35.7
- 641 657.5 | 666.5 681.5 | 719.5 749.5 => -1.8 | 35.1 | 23.2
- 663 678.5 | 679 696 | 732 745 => -1.4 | 35.4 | 26.5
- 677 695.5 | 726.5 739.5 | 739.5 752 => 4.8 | 35.9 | 32.5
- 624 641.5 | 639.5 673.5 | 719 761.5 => -2.7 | 34.4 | 26.5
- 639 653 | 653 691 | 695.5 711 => -1.8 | 35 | 32.8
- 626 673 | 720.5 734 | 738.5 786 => 7.1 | 35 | 34.6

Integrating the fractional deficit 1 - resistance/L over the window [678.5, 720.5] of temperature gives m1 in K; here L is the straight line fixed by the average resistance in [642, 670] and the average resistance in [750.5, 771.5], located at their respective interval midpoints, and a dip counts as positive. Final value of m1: 4.6 K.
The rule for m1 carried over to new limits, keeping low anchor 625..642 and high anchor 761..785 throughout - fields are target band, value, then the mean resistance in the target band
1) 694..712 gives 1.23 K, 32.7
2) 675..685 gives -0.29 K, 35.9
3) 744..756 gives 0.47 K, 34.2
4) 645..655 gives -0.08 K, 34.9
